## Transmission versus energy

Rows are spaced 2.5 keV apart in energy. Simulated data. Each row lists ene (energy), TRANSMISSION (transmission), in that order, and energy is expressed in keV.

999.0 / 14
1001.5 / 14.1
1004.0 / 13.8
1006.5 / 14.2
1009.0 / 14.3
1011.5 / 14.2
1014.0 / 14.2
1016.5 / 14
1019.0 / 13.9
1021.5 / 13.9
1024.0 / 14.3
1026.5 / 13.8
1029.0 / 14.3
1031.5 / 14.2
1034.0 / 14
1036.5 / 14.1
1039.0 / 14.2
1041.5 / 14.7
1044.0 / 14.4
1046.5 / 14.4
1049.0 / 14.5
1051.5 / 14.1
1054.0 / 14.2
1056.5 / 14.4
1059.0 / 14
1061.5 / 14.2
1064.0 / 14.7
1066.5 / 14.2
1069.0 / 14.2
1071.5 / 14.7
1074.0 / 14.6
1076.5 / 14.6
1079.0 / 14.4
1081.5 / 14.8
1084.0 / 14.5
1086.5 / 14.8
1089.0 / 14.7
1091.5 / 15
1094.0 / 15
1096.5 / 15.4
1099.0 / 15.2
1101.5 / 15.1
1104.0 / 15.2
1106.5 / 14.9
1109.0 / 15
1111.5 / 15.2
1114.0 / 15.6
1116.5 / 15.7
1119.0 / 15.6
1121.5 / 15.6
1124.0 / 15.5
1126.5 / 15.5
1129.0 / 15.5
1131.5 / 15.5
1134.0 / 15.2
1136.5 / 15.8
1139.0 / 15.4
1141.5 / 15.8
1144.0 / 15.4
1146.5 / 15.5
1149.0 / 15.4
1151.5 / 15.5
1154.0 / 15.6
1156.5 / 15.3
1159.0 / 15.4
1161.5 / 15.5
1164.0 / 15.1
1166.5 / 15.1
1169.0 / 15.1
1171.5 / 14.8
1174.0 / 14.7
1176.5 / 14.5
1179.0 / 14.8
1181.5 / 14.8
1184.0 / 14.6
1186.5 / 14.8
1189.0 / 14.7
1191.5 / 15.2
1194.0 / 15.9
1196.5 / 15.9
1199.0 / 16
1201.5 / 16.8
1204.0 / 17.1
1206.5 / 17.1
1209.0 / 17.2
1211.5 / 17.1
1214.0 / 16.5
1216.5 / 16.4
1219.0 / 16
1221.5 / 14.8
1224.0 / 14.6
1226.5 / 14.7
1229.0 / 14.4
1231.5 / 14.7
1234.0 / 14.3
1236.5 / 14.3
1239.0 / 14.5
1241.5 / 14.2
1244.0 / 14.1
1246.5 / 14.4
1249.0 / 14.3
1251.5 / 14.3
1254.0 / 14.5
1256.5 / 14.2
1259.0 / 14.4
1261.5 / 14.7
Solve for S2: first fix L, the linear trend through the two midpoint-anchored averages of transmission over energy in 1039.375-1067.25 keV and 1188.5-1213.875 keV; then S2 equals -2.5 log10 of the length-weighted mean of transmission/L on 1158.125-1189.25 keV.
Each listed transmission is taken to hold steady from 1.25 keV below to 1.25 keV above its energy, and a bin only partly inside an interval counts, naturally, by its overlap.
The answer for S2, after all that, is 0.075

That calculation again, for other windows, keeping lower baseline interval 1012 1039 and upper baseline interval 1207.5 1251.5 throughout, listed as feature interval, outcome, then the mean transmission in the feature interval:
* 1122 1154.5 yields -0.063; 15.5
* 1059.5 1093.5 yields -0.018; 14.6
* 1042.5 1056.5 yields -0.010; 14.3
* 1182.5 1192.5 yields 0.004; 14.8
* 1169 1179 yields 0.005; 14.7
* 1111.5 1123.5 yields -0.075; 15.6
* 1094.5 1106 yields -0.055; 15.2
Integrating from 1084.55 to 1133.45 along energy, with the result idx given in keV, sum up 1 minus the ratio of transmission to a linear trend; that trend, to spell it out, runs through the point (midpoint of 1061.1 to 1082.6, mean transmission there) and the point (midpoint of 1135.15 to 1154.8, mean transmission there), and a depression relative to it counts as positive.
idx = -0.7 keV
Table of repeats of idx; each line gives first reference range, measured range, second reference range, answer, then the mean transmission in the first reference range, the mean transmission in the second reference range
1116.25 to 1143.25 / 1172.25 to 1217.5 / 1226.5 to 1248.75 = -2.86 keV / 15.5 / 14.4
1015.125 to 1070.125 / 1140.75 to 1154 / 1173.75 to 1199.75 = -0.60 keV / 14.2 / 15.1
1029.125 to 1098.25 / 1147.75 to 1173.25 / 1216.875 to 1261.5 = -1.31 keV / 14.5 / 14.6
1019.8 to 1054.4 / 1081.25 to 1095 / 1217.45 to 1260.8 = -0.48 keV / 14.2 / 14.5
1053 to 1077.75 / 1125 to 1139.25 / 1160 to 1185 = -0.76 keV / 14.4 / 14.9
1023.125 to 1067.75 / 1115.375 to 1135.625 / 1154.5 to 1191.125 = -1.12 keV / 14.3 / 15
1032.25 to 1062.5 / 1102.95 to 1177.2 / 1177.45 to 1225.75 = -0.79 keV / 14.3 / 15.8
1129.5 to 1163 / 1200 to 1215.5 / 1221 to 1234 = -2.23 keV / 15.5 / 14.6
